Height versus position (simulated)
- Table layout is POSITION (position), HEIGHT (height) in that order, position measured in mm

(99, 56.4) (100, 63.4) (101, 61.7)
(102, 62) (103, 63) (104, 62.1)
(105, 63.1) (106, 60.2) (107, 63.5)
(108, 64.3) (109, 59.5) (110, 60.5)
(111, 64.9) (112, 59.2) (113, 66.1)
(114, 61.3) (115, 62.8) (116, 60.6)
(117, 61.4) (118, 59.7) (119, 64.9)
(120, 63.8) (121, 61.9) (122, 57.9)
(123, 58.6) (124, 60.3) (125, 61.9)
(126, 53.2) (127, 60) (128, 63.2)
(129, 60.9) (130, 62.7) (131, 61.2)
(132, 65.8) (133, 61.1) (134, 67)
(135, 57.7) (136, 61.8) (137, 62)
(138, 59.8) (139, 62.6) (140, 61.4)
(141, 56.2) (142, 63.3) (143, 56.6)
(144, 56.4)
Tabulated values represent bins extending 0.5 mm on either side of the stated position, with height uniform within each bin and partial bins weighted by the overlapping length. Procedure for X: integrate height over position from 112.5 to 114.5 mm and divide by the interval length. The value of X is 63.7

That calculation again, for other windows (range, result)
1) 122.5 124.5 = 59.5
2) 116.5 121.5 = 62.3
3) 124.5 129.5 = 59.8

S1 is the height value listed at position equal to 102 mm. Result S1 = 62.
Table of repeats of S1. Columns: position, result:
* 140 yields 61.4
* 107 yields 63.5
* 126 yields 53.2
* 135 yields 57.7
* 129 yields 60.9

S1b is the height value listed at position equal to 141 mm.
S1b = 56.2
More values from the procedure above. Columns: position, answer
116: 60.6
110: 60.5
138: 59.8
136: 61.8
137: 62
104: 62.1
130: 62.7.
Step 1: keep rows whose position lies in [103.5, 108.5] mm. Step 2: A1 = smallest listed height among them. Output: 60.2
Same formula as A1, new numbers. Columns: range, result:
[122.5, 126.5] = 53.2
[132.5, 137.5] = 57.7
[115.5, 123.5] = 57.9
